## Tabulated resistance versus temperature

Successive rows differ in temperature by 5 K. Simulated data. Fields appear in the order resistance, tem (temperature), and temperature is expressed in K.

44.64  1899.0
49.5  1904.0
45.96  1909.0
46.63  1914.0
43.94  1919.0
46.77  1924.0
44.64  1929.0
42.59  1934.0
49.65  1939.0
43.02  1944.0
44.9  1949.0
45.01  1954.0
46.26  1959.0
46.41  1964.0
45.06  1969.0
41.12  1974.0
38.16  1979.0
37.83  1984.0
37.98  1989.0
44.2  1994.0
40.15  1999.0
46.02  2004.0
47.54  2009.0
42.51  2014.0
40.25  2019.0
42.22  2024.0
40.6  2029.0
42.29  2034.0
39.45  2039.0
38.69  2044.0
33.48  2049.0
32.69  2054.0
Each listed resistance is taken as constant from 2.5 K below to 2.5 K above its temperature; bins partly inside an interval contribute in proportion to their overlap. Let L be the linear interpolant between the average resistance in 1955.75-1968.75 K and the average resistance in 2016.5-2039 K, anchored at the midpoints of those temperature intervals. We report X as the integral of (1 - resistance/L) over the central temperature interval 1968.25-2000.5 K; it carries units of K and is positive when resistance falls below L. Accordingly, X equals 2.9 K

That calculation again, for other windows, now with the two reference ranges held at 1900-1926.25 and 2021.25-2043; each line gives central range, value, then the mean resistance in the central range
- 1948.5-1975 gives -0.5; 45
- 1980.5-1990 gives 1.1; 37.9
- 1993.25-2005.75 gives -0.2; 43.2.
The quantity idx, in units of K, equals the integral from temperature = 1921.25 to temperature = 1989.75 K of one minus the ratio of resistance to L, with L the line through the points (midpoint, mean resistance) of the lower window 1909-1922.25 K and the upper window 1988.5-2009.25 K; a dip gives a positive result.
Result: 1.2 K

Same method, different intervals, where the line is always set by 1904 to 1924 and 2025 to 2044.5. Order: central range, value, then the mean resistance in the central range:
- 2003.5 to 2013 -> -1.01 K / 46.3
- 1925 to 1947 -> 0.03 K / 45.1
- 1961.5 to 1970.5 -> -0.42 K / 45.8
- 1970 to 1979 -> 0.50 K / 41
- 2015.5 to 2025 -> 0.01 K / 41.2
